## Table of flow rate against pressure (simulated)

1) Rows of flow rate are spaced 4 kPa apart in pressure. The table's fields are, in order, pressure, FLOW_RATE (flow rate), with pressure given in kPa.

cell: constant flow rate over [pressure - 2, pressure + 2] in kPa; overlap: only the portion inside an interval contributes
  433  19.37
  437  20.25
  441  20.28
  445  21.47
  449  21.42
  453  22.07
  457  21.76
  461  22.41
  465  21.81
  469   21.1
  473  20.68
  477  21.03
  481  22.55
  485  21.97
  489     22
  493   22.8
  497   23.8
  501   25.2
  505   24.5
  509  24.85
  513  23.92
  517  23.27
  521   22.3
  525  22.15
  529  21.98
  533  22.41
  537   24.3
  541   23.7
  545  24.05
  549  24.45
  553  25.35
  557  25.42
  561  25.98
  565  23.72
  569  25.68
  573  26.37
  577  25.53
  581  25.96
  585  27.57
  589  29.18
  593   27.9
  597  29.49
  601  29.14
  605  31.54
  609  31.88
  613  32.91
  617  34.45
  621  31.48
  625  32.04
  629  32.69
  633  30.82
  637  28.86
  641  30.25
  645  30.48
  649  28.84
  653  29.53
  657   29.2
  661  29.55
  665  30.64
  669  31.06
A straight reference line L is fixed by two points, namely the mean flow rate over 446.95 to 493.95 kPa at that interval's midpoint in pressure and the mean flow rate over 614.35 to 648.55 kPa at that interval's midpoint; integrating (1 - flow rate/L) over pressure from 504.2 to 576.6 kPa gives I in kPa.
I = 4.9 kPa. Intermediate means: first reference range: 21.8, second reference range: 31.3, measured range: 24.2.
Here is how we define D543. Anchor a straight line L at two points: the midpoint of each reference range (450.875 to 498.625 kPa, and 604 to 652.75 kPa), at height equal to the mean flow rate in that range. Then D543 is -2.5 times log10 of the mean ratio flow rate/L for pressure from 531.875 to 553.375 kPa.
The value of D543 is 0.09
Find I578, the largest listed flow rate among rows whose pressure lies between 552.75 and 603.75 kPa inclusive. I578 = 29.49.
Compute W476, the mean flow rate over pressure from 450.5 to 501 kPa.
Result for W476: 22.1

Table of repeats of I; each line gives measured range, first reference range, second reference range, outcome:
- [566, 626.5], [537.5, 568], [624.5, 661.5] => -4.2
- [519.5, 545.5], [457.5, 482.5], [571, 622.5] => 2.6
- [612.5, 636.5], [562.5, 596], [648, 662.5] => -3.4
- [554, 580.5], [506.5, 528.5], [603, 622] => 2.5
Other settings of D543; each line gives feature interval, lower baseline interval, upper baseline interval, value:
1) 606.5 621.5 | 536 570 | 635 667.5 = -0.178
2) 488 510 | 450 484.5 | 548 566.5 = -0.047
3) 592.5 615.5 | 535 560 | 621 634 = -0.035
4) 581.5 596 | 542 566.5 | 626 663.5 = -0.049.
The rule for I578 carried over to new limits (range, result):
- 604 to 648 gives 34.45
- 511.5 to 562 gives 25.98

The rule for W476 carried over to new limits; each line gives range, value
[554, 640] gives 29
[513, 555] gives 23.4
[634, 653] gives 29.7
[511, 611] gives 25.7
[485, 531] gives 23.3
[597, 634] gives 31.8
